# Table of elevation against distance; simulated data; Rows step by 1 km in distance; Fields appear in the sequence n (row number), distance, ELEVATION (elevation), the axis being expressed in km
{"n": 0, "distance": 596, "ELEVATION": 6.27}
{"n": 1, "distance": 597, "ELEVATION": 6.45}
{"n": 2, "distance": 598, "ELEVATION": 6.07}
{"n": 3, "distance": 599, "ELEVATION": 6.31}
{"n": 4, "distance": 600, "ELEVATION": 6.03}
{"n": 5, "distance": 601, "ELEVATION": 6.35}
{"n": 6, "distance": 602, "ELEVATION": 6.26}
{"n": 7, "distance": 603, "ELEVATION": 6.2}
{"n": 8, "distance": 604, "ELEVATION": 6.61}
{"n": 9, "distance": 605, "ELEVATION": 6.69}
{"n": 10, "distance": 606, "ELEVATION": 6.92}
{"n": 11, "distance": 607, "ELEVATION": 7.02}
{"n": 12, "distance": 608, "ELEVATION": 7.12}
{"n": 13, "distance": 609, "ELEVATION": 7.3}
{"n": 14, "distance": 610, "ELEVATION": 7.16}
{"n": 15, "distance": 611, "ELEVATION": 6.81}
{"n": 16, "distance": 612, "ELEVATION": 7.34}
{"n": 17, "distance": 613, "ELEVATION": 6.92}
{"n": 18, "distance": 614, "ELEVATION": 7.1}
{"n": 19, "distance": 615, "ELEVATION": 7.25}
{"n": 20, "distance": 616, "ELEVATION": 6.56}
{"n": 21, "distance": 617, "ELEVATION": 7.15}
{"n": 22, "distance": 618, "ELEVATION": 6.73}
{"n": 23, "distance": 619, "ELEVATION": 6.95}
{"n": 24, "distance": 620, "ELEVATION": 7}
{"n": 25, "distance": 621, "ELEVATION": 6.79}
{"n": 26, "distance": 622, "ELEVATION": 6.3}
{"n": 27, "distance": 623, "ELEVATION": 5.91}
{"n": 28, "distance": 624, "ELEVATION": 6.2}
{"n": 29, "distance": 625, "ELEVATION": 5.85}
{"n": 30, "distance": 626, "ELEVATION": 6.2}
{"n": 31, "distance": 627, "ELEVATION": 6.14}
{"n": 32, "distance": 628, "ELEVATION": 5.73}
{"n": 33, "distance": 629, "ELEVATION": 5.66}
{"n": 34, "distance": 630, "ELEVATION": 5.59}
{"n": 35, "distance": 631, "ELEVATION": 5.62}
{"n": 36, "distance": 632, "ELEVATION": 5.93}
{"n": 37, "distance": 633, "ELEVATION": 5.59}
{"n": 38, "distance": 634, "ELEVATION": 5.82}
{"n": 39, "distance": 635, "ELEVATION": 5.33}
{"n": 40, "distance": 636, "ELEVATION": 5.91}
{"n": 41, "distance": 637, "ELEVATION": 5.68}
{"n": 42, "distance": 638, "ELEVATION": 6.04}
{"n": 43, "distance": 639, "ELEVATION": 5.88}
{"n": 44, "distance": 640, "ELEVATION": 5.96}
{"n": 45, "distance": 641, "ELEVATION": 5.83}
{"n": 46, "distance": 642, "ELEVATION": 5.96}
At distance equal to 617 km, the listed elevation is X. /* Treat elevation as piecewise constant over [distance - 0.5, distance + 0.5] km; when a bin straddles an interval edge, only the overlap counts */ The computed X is 7.15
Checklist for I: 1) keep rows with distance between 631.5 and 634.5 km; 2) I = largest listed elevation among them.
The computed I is 5.93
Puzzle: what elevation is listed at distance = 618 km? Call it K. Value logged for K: 6.73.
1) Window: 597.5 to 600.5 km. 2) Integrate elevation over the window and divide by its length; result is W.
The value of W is 6.14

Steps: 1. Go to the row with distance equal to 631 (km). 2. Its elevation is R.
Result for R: 5.62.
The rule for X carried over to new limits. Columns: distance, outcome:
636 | 5.91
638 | 6.04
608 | 7.12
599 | 6.31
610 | 7.16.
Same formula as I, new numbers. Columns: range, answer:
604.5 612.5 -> 7.34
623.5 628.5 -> 6.2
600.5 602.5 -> 6.35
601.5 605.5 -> 6.69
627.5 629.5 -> 5.73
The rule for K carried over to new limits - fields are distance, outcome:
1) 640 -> 5.96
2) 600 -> 6.03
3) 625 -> 5.85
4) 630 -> 5.59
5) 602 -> 6.26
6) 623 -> 5.91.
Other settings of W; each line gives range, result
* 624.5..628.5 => 5.98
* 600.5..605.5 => 6.42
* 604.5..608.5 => 6.94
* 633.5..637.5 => 5.69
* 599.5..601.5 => 6.19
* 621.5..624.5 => 6.14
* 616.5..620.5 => 6.96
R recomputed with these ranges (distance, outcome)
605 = 6.69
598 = 6.07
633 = 5.59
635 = 5.33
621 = 6.79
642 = 5.96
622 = 6.3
